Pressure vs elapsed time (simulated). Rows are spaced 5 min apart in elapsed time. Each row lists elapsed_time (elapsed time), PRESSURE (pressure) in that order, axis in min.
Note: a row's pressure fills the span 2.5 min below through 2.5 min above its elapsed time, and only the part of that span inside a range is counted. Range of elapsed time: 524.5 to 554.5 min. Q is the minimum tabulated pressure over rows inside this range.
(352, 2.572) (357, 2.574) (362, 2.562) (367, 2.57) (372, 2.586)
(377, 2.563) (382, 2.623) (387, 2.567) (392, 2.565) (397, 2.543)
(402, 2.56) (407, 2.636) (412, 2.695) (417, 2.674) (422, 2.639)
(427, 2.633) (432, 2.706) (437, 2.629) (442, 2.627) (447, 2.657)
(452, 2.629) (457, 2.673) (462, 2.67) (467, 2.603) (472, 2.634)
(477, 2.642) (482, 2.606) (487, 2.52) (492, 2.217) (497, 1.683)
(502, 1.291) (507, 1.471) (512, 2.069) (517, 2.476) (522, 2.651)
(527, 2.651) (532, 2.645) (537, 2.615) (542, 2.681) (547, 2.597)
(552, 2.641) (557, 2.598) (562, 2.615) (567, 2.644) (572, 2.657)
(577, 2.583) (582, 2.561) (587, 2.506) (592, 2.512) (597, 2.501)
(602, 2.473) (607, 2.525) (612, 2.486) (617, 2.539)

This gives 2.597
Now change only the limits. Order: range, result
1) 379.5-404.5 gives 2.543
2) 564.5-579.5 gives 2.583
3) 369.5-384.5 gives 2.563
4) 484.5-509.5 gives 1.291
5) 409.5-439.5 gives 2.629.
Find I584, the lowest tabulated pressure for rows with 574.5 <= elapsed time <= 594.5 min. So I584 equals 2.506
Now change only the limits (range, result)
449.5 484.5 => 2.603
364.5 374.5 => 2.57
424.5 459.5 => 2.627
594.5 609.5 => 2.473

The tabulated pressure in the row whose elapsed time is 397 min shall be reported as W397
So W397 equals 2.543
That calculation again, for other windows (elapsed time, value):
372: 2.586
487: 2.52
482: 2.606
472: 2.634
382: 2.623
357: 2.574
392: 2.565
